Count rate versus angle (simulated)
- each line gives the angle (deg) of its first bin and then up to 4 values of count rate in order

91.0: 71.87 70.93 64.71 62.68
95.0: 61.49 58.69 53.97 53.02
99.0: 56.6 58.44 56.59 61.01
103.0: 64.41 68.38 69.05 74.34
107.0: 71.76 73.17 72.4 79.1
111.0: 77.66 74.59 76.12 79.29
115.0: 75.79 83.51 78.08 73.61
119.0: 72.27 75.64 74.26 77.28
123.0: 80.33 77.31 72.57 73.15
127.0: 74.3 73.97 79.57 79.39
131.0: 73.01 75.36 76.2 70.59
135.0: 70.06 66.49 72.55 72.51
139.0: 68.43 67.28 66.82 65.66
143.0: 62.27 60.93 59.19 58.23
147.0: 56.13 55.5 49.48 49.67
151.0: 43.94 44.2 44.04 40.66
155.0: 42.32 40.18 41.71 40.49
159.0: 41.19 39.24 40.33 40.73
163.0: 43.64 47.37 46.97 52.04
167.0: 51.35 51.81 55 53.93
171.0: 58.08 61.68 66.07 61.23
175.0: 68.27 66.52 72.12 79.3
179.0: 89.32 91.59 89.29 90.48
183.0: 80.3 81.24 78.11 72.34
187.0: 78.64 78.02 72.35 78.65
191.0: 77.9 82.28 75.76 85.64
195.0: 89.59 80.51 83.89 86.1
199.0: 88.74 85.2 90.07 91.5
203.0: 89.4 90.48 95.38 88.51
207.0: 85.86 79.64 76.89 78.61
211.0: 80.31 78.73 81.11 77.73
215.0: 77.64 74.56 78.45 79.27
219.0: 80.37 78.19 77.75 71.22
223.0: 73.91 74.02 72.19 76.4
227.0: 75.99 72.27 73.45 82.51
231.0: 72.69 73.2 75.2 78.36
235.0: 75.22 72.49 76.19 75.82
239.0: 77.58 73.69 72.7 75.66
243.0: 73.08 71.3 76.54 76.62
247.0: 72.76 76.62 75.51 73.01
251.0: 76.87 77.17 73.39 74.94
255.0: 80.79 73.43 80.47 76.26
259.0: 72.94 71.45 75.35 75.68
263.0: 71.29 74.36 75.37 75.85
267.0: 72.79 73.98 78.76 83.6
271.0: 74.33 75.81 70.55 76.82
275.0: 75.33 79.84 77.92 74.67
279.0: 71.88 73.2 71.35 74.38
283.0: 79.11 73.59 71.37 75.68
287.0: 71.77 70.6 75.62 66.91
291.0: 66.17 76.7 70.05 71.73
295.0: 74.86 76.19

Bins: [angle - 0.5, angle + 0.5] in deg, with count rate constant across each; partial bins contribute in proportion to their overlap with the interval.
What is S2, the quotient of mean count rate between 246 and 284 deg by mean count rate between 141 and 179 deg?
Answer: 1.41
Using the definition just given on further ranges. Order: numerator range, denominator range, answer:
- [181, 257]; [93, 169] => 1.25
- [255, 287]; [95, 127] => 1.06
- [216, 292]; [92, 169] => 1.19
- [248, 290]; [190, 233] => 0.93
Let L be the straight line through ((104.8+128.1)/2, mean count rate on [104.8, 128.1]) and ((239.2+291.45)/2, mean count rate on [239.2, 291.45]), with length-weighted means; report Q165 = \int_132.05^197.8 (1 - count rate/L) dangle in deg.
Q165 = 9.93 deg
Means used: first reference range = 75.5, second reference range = 74.6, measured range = 63.8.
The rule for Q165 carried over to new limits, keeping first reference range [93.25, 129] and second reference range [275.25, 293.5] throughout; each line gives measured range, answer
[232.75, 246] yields -0.4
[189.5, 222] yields -4.7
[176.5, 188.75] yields -1.7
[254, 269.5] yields -0.5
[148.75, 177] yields 8.6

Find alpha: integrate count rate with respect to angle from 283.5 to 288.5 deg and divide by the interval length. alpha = 72.6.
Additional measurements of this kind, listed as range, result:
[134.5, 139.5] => 70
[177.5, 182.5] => 88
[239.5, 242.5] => 74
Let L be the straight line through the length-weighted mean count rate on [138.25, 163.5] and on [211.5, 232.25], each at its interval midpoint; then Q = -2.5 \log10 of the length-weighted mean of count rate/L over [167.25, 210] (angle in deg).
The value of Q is -0.21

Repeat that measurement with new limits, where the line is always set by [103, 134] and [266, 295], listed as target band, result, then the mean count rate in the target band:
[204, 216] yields -0.10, 81.9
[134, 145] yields 0.12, 67.1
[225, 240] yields -0.01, 75.4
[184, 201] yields -0.09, 81.1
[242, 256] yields -0.01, 75.2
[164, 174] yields 0.33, 55.1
